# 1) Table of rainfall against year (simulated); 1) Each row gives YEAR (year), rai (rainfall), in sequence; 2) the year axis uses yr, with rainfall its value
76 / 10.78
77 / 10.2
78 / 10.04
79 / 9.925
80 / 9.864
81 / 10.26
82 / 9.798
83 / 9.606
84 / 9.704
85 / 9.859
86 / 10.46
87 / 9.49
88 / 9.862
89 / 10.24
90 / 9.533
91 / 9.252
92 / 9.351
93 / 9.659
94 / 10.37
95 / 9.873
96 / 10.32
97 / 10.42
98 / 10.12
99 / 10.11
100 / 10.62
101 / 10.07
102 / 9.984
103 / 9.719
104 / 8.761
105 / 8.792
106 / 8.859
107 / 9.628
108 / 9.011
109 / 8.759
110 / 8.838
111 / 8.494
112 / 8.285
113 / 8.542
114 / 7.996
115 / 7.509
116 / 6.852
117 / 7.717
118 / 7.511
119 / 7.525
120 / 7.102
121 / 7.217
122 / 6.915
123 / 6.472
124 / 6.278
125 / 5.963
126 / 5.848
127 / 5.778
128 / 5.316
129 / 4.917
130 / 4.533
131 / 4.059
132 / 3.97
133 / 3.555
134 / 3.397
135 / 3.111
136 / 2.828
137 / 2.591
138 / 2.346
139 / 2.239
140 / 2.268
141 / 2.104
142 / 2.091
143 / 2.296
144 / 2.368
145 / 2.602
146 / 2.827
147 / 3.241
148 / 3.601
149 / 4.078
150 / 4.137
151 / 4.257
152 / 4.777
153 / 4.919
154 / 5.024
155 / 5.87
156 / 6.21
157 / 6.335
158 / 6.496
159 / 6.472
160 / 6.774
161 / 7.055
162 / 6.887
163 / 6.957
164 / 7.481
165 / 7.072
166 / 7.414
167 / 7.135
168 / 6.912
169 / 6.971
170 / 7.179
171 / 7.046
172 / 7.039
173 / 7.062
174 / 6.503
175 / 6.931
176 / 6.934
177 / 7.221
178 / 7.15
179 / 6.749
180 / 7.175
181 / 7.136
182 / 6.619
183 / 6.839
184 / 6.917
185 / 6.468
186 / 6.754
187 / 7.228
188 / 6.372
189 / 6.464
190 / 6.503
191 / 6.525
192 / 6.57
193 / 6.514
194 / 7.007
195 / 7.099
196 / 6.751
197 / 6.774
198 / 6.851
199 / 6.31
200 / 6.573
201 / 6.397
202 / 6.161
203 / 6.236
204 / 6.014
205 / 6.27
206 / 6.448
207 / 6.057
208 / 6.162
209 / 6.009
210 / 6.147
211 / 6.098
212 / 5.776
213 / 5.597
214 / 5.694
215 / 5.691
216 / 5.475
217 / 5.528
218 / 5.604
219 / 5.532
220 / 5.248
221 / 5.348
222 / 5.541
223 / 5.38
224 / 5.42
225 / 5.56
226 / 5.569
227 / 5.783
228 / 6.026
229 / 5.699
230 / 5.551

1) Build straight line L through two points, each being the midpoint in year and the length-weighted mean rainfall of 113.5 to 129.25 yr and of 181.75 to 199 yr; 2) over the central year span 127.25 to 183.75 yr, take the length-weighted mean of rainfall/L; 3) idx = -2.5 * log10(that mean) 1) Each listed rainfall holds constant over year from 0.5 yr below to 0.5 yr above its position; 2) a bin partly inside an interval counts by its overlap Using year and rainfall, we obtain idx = 0.27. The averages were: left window 6.71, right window 6.71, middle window 5.24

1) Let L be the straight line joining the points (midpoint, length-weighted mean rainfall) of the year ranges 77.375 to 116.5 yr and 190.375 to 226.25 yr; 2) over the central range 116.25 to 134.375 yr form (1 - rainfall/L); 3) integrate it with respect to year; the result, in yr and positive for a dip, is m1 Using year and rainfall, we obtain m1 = 5.9 yr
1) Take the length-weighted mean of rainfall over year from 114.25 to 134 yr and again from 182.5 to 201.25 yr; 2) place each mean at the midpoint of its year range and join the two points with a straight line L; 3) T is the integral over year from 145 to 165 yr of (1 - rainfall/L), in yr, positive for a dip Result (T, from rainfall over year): 2.91 yr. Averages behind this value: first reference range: 6.01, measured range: 5.41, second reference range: 6.68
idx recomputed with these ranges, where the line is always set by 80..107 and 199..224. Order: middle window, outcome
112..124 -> 0.21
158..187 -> 0.03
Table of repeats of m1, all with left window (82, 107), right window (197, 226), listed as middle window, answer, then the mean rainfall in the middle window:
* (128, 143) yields 9.35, 3.19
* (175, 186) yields 0.04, 6.91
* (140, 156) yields 8.66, 3.65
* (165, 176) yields 0.38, 7.02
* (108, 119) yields 1.31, 8.07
